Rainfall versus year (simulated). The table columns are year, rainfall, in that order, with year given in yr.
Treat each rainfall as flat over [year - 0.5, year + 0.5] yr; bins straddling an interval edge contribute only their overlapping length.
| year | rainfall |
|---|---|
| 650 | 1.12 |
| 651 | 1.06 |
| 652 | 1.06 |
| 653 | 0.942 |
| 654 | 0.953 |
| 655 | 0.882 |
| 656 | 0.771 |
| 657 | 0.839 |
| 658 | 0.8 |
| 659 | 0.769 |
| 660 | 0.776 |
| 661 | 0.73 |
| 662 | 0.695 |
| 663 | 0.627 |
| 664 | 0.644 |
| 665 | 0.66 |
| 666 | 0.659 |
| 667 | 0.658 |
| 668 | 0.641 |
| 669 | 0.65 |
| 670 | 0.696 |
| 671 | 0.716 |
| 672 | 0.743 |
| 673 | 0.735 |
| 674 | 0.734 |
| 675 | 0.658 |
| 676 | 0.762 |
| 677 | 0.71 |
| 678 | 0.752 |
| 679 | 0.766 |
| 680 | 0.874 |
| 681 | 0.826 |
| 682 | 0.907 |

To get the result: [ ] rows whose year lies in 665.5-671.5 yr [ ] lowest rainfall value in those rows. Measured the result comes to 0.641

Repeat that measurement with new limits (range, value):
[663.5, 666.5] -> 0.644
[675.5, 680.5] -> 0.71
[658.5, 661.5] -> 0.73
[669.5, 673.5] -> 0.696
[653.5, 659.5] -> 0.769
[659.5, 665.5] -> 0.627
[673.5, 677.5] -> 0.658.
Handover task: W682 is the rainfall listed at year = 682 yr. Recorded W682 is 0.907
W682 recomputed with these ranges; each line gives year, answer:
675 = 0.658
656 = 0.771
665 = 0.66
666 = 0.659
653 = 0.942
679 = 0.766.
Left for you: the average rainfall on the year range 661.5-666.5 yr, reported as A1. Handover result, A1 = 0.657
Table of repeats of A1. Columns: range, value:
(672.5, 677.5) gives 0.72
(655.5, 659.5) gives 0.795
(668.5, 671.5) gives 0.687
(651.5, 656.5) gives 0.922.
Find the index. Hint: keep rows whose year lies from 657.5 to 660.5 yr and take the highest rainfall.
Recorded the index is 0.8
